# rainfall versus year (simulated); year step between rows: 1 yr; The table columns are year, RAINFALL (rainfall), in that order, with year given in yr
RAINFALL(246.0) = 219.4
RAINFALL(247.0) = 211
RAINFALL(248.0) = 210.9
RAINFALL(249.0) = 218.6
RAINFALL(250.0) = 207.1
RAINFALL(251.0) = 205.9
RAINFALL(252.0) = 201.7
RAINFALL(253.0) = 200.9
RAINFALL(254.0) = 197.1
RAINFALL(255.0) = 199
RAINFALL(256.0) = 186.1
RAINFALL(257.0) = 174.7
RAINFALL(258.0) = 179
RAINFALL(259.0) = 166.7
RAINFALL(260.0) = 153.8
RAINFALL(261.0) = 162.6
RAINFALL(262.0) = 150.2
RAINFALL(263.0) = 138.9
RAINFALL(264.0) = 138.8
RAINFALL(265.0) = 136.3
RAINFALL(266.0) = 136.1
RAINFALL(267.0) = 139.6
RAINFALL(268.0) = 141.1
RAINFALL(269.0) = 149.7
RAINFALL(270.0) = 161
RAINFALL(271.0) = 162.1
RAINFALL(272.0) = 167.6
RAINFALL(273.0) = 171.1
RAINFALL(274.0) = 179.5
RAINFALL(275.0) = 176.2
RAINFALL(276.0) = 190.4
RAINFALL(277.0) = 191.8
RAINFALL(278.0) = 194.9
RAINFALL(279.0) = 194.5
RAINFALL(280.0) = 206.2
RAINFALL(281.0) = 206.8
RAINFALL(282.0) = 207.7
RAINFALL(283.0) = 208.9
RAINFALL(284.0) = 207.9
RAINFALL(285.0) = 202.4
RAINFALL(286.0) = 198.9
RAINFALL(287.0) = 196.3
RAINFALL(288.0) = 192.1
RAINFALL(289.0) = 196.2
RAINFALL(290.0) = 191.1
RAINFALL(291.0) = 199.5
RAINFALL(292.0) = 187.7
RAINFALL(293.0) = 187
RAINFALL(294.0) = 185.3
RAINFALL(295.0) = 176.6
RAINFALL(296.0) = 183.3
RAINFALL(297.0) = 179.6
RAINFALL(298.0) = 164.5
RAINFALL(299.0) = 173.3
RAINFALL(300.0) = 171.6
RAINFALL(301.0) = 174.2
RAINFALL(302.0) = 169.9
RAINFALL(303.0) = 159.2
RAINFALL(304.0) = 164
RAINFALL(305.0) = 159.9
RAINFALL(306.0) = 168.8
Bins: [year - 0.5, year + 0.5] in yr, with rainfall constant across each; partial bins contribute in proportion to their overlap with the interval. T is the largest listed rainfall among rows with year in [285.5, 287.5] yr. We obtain 198.9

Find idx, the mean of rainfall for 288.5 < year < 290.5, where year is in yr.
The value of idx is 194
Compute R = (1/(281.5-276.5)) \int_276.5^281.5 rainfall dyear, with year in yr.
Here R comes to 199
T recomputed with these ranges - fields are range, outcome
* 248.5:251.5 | 218.6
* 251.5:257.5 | 201.7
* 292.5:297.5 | 187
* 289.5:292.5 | 199.5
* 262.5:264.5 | 138.9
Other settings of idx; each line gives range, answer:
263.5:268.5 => 138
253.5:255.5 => 198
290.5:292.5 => 194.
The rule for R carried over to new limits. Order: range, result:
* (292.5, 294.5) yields 186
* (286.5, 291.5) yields 195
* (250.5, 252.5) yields 204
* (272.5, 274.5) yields 175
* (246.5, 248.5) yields 211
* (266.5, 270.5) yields 148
